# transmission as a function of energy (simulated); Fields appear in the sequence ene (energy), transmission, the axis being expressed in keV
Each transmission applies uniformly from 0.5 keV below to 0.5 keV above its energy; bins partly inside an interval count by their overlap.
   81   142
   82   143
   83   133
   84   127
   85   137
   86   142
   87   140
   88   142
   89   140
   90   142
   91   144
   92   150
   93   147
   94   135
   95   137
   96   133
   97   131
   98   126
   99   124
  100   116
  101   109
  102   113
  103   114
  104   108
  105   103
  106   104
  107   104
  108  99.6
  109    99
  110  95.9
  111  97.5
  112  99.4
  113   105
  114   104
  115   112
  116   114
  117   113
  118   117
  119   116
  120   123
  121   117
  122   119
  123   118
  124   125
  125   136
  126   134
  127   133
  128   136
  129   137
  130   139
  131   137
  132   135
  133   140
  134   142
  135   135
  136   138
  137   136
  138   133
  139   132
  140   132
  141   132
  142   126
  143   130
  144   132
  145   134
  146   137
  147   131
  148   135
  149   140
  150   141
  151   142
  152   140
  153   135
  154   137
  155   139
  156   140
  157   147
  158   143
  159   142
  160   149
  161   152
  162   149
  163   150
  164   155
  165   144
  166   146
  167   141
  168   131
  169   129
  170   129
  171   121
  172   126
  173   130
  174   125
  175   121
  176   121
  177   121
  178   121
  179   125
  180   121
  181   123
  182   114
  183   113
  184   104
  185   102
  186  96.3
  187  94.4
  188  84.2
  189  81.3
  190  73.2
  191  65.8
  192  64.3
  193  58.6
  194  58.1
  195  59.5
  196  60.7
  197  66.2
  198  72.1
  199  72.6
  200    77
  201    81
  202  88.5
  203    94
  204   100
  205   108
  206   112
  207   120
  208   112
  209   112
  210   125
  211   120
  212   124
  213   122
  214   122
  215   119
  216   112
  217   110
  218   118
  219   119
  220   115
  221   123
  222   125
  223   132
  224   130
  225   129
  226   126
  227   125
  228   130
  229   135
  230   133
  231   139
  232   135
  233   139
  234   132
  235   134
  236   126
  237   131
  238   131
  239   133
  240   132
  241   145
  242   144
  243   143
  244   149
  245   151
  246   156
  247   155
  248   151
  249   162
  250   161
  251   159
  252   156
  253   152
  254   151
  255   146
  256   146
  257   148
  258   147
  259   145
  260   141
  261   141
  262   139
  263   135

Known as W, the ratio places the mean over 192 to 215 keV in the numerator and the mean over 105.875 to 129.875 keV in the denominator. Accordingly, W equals 0.81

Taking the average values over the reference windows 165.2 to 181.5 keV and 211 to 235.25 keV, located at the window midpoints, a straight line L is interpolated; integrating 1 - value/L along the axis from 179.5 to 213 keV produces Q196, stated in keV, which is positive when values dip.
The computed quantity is 8.9 keV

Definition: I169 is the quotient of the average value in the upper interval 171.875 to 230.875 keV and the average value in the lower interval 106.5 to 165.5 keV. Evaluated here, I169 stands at 0.82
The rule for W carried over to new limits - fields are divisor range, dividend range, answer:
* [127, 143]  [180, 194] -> 0.67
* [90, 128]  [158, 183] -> 1.12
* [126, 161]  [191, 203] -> 0.51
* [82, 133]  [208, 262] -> 1.10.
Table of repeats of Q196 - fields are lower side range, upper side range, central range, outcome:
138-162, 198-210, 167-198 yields 3.68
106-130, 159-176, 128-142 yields -1.45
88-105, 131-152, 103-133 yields 3.45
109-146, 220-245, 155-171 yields -1.82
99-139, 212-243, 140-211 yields 4.57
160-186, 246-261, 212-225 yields 1.86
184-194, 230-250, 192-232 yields 0.76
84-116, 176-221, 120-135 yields -2.19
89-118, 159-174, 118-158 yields -1.30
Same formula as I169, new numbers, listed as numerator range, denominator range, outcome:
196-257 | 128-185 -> 0.94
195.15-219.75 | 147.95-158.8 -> 0.73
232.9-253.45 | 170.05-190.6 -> 1.31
